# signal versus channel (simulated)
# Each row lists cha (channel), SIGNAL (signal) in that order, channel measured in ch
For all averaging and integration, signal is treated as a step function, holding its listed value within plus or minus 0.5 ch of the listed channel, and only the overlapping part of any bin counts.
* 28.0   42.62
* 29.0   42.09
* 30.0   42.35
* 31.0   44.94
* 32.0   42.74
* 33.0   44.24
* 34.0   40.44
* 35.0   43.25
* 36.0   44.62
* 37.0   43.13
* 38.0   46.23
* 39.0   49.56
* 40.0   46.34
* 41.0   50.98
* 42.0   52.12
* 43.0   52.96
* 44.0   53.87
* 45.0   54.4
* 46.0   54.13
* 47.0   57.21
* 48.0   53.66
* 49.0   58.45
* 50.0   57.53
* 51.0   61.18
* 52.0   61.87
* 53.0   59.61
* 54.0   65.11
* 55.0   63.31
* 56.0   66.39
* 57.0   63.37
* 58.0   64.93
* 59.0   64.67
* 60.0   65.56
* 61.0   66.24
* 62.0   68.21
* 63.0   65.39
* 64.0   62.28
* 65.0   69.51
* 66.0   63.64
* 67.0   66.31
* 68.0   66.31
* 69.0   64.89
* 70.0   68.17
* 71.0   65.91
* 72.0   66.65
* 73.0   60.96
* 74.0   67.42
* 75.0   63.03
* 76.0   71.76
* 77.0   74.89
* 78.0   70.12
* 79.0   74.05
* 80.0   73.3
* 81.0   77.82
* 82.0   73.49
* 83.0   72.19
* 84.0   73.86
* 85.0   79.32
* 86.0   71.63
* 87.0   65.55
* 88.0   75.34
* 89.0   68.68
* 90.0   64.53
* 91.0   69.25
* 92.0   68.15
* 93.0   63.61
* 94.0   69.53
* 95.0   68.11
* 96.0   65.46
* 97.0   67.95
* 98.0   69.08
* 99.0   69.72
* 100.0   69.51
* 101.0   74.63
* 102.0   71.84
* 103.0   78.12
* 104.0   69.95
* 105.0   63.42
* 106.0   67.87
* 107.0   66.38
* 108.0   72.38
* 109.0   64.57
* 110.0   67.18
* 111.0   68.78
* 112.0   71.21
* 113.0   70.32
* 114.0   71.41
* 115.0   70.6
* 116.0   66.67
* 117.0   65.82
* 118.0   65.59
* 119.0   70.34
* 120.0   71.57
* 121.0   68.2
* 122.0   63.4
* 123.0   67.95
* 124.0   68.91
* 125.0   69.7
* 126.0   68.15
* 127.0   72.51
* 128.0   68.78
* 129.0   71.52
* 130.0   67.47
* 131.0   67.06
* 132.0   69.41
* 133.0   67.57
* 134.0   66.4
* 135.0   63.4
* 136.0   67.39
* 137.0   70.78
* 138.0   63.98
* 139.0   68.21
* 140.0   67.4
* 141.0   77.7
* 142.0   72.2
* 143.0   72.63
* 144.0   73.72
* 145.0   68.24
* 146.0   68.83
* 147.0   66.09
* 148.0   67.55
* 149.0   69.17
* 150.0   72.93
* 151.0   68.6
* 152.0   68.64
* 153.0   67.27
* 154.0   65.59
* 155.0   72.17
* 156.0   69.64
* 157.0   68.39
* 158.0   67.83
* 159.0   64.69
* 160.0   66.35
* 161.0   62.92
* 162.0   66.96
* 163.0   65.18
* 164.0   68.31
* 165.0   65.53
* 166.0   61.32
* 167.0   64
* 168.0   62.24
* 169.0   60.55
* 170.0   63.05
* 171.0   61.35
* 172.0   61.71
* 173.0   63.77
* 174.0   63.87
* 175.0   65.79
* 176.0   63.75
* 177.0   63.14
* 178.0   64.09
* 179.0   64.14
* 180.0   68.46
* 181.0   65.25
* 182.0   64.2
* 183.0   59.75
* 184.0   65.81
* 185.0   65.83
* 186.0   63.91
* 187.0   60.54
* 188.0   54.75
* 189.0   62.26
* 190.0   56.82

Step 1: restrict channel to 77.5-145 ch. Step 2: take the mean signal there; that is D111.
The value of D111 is 69.6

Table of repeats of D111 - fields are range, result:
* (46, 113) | 67.4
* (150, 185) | 65.2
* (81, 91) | 71.8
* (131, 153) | 69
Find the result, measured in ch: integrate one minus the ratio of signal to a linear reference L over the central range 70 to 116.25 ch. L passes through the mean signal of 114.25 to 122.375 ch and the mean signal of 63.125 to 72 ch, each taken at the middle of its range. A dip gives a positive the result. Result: -1.9 ch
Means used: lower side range 65.9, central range 69.7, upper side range 68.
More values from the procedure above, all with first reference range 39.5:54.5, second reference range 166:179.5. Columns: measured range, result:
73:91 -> -4.12 ch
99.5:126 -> -4.16 ch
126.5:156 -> -3.73 ch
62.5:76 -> -1.99 ch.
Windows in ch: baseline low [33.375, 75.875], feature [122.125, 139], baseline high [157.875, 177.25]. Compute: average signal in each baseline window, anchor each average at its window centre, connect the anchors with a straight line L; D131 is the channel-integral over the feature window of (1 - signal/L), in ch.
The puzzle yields -1.5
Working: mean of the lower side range 59.1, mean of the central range 68.1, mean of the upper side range 64.1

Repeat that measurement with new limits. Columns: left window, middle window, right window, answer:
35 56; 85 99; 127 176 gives -2.0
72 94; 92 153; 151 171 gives -0.8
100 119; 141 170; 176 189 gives -0.9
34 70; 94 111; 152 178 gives -2.2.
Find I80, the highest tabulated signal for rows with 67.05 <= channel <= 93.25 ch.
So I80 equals 79.32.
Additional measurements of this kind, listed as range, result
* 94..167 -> 78.12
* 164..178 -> 68.31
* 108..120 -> 72.38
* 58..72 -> 69.51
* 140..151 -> 77.7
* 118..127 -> 72.51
